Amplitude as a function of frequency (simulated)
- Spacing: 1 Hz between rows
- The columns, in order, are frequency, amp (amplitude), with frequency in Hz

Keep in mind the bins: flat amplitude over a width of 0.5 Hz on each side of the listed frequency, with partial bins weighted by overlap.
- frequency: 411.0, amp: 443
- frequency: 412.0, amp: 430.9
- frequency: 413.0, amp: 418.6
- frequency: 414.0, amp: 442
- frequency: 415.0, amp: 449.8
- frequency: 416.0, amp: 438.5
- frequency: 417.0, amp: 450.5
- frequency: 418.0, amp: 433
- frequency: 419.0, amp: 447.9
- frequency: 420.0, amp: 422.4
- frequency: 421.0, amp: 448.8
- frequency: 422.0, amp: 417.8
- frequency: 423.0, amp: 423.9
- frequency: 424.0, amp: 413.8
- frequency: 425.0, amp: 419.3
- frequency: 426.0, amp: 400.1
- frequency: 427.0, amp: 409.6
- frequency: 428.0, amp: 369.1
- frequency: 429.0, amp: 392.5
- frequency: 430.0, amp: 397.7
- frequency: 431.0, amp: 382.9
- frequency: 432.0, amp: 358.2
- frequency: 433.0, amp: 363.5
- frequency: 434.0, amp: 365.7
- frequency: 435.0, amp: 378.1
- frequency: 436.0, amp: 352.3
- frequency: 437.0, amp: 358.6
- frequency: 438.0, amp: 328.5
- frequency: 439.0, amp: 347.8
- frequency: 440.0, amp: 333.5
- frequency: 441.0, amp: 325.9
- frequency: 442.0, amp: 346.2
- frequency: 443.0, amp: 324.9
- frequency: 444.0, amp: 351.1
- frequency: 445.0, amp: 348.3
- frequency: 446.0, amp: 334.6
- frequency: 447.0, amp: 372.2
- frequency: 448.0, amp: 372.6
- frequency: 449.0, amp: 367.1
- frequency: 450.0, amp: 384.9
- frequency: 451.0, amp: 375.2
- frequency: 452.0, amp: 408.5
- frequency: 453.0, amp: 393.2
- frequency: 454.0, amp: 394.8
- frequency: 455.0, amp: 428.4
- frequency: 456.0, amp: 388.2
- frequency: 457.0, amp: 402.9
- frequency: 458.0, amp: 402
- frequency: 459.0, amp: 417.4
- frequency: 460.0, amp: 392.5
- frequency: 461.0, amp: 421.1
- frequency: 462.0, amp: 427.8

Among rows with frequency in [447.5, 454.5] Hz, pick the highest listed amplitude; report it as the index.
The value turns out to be 408.5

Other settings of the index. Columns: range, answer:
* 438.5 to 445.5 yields 351.1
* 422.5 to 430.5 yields 423.9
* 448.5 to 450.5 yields 384.9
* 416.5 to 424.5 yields 450.5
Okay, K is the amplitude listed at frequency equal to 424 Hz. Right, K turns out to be 413.8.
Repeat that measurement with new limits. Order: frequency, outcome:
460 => 392.5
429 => 392.5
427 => 409.6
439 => 347.8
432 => 358.2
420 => 422.4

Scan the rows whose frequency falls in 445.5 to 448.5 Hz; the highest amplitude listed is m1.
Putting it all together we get 372.6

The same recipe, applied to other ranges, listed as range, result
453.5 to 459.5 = 428.4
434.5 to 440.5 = 378.1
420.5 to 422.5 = 448.8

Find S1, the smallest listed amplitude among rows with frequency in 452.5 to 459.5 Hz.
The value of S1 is 388.2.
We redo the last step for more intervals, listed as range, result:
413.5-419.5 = 433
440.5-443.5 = 324.9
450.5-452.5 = 375.2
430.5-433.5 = 358.2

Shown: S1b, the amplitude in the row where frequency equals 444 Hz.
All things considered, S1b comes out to 351.1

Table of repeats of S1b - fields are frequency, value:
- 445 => 348.3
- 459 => 417.4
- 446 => 334.6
